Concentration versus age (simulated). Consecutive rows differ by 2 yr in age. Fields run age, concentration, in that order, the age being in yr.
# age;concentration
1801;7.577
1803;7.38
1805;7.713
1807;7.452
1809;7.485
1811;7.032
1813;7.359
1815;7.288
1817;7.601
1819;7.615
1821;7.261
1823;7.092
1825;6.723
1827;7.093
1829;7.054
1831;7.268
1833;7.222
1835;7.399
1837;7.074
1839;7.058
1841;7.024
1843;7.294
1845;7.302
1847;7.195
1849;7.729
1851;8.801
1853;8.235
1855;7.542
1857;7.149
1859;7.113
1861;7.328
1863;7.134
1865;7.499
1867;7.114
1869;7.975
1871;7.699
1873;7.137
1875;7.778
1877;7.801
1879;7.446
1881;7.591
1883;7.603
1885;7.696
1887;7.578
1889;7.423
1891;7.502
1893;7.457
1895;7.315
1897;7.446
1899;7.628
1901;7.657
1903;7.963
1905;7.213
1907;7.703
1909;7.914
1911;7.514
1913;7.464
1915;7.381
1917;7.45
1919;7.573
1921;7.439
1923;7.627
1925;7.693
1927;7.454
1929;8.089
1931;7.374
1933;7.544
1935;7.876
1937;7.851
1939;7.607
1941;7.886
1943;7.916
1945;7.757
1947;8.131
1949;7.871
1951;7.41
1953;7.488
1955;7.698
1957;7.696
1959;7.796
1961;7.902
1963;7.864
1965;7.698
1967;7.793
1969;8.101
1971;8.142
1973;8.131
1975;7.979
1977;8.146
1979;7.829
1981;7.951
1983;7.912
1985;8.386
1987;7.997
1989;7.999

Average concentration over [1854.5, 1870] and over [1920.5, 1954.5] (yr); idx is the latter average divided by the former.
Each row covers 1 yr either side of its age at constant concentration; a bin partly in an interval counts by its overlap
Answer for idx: 1.05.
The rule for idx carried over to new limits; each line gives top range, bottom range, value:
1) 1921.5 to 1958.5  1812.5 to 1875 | 1.05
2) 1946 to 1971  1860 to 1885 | 1.04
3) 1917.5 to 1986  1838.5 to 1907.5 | 1.04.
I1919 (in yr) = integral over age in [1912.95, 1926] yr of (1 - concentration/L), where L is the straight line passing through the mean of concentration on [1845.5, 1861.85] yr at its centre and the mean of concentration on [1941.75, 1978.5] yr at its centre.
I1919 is 0.4 yr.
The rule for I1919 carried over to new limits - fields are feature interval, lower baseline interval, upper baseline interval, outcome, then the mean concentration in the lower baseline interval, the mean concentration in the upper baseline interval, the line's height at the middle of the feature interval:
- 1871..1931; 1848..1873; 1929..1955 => 0.7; 7.59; 7.74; 7.66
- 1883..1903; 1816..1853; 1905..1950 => 0.0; 7.35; 7.68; 7.55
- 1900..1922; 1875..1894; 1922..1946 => 0.2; 7.58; 7.72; 7.66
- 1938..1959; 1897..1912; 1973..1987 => 0.3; 7.64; 8.04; 7.87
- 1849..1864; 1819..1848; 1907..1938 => -0.7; 7.16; 7.62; 7.28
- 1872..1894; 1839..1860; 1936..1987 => 0.2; 7.52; 7.88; 7.62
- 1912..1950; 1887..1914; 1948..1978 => 0.1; 7.55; 7.85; 7.7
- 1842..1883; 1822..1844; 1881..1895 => -1.2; 7.12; 7.53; 7.34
